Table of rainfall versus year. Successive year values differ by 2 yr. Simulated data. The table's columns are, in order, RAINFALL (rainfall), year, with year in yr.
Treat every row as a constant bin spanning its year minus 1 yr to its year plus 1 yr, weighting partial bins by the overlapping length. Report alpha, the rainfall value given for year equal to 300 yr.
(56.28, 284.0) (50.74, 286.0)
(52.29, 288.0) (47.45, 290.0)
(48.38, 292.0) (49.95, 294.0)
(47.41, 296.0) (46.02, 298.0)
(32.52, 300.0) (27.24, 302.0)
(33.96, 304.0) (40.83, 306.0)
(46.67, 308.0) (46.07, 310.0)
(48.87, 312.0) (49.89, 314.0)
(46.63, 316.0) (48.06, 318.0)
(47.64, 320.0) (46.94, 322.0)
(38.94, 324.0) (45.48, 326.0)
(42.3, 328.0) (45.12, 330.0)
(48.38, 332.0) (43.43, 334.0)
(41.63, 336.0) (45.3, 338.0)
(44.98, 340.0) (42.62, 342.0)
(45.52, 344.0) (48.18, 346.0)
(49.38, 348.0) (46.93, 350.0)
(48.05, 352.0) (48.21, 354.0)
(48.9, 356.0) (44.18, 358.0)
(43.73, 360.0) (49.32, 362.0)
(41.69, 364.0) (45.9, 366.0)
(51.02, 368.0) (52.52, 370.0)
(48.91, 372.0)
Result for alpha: 32.52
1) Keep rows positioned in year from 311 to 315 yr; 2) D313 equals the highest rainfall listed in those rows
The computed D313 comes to 49.89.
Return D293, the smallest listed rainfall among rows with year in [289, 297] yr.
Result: 47.41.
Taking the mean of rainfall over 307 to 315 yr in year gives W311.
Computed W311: 47.9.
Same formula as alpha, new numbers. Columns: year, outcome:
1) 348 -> 49.38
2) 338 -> 45.3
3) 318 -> 48.06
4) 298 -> 46.02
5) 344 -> 45.52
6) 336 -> 41.63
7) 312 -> 48.87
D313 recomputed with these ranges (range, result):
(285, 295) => 52.29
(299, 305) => 33.96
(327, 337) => 48.38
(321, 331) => 46.94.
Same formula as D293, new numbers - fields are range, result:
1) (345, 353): 46.93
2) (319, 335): 38.94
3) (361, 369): 41.69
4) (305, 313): 40.83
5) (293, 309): 27.24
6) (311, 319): 46.63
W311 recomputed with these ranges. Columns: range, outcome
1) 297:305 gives 34.9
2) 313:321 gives 48.1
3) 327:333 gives 45.3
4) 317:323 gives 47.5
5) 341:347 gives 45.4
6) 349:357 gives 48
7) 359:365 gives 44.9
